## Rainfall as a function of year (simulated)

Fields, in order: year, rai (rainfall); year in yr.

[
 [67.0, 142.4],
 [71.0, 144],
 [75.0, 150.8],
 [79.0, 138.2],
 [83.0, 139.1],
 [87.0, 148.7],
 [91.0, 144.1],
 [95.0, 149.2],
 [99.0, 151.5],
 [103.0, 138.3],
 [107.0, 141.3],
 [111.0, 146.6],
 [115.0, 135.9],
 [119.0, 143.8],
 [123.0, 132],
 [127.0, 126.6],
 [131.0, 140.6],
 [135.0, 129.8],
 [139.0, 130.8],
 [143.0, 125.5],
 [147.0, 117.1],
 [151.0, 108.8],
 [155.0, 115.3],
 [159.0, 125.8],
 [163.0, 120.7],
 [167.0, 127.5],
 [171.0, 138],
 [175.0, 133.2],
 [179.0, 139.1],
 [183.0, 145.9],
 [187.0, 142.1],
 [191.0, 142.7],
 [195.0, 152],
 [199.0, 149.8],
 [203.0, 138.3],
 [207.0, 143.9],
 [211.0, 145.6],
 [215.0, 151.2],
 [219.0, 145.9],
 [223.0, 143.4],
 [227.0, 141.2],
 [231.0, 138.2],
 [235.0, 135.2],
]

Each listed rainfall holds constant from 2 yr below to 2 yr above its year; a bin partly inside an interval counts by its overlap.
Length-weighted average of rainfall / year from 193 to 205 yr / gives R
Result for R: 147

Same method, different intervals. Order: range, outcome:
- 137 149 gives 124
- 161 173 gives 129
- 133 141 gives 130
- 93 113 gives 145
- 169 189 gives 140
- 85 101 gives 148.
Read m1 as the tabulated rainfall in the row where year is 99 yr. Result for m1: 151.5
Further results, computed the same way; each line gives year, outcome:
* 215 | 151.2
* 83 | 139.1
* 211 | 145.6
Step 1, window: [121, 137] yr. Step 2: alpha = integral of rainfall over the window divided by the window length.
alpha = 132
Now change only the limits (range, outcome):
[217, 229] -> 144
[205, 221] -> 147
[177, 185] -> 142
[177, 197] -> 144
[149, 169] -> 120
